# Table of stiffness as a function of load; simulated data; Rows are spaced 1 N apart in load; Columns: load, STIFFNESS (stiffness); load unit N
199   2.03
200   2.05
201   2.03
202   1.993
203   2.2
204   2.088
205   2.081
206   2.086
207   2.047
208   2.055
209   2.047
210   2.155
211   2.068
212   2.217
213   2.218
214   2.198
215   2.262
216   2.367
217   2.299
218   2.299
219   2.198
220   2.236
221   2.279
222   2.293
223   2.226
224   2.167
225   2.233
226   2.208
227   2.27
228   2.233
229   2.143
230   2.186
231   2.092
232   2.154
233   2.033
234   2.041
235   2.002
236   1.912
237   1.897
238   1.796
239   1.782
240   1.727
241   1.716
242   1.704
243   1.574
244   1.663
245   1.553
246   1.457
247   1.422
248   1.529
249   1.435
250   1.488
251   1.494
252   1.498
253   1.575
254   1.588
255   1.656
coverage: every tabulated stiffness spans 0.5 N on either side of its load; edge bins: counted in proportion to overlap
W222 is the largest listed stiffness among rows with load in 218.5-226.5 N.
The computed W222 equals 2.293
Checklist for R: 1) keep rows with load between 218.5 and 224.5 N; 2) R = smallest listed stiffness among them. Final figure 2.167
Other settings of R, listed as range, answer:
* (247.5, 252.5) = 1.435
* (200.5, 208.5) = 1.993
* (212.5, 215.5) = 2.198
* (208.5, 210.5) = 2.047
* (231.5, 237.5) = 1.897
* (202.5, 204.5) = 2.088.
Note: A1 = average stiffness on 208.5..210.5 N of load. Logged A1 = 2.1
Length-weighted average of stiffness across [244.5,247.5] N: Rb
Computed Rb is 1.48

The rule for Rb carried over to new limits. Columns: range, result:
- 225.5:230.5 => 2.21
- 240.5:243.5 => 1.66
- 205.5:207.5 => 2.07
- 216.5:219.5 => 2.27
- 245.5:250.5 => 1.47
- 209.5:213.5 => 2.16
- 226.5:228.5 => 2.25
